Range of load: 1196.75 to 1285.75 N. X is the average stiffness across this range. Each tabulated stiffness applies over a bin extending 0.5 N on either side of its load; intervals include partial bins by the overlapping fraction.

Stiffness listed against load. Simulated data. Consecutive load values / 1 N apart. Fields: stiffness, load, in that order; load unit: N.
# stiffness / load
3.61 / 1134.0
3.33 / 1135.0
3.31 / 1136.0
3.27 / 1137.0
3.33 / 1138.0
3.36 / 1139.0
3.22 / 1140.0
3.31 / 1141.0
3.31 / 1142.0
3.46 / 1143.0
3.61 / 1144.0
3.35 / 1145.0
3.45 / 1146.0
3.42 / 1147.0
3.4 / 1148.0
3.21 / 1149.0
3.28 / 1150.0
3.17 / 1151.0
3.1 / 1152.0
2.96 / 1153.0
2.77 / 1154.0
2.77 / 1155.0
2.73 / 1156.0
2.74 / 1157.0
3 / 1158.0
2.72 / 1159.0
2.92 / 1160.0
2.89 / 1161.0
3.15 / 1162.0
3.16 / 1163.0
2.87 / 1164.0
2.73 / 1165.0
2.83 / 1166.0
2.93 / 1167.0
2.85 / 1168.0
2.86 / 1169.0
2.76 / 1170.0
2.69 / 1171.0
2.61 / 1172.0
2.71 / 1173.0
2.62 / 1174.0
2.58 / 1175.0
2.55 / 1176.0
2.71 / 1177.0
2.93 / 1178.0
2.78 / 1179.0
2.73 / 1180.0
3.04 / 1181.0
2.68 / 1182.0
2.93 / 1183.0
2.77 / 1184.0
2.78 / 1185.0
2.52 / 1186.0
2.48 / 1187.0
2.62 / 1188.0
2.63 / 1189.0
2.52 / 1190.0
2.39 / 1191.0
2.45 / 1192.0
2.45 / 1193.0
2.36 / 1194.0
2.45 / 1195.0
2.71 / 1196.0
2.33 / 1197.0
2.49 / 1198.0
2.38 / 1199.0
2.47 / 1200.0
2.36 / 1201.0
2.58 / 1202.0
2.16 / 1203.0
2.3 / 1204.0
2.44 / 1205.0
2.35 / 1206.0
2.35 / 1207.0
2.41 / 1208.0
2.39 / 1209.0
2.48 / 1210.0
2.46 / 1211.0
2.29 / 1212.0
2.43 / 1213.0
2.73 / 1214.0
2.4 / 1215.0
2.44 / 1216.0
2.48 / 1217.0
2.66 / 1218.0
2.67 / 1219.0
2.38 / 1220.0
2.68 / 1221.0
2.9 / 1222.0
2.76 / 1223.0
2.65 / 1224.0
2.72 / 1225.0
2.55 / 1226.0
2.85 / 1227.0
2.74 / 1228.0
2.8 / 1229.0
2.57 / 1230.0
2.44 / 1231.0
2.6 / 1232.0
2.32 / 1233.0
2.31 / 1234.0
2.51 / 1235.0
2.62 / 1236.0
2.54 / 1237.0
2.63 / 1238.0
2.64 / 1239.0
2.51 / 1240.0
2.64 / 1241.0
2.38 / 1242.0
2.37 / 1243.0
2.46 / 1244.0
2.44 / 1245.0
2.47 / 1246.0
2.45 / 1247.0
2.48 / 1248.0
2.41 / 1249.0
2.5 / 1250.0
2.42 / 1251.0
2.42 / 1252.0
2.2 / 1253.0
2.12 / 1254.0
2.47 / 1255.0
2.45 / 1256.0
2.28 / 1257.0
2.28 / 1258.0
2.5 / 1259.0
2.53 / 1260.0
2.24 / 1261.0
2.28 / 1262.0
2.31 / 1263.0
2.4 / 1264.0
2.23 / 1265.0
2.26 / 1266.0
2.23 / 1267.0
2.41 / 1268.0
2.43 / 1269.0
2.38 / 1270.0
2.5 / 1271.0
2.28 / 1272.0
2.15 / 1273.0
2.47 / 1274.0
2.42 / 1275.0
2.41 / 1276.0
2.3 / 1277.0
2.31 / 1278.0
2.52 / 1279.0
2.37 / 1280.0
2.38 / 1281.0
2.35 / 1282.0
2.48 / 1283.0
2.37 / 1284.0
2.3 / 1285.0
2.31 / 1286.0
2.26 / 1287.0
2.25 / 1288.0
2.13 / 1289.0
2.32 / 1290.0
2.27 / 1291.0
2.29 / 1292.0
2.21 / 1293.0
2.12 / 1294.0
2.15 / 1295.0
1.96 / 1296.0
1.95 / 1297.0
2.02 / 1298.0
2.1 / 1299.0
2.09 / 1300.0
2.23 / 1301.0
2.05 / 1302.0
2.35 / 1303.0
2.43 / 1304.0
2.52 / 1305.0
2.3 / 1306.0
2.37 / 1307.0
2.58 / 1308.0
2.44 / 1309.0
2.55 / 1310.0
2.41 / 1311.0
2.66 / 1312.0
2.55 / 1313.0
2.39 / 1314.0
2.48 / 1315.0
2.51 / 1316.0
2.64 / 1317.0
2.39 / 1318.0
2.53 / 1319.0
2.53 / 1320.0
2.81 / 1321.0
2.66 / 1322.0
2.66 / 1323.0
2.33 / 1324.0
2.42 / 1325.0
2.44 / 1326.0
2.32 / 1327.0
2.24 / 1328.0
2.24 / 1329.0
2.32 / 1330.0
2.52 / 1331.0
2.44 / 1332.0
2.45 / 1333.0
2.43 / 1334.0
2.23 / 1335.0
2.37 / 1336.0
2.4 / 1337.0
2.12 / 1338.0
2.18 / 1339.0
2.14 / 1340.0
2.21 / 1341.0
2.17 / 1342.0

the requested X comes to 2.45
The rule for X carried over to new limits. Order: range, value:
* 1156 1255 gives 2.59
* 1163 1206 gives 2.62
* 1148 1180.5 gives 2.86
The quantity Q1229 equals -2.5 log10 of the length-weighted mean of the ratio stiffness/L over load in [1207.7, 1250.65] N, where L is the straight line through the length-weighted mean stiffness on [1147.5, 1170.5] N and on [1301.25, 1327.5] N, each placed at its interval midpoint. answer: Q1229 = 0.080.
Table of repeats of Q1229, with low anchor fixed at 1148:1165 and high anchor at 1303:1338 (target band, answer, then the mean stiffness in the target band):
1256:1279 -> 0.117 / 2.35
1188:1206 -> 0.165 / 2.44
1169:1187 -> 0.068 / 2.73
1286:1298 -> 0.170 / 2.17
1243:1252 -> 0.100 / 2.45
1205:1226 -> 0.104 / 2.53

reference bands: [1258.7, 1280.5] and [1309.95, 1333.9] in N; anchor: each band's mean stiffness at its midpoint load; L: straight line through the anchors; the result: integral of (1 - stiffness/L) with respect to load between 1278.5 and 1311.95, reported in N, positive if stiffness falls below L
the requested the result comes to 1.7 N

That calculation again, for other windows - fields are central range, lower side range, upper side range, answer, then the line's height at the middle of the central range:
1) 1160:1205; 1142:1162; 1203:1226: 2.6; 2.82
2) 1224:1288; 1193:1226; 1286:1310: -1.8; 2.36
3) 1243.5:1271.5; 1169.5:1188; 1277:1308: 0.3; 2.4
